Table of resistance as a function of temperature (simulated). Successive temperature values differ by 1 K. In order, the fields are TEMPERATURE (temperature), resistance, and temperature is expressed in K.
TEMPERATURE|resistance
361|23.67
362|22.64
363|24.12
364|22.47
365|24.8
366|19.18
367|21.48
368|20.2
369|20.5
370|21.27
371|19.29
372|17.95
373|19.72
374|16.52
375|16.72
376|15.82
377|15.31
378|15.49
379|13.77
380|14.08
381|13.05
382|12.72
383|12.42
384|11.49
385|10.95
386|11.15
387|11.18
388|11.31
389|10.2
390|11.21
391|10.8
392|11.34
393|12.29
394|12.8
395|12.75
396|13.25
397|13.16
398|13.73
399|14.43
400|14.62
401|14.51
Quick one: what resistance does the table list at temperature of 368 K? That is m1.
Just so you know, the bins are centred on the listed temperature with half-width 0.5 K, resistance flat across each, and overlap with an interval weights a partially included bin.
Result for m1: 20.2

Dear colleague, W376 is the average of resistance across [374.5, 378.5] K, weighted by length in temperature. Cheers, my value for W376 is 15.8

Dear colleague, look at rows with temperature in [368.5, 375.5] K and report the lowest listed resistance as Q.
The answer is 16.52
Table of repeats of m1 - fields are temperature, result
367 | 21.48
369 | 20.5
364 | 22.47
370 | 21.27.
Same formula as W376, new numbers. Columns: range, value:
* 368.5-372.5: 19.8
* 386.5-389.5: 10.9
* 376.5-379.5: 14.9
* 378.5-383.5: 13.2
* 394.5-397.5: 13.1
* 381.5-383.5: 12.6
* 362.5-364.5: 23.3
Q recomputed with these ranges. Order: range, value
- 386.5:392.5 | 10.2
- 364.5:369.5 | 19.18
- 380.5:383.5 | 12.42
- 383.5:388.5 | 10.95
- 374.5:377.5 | 15.31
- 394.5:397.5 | 12.75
